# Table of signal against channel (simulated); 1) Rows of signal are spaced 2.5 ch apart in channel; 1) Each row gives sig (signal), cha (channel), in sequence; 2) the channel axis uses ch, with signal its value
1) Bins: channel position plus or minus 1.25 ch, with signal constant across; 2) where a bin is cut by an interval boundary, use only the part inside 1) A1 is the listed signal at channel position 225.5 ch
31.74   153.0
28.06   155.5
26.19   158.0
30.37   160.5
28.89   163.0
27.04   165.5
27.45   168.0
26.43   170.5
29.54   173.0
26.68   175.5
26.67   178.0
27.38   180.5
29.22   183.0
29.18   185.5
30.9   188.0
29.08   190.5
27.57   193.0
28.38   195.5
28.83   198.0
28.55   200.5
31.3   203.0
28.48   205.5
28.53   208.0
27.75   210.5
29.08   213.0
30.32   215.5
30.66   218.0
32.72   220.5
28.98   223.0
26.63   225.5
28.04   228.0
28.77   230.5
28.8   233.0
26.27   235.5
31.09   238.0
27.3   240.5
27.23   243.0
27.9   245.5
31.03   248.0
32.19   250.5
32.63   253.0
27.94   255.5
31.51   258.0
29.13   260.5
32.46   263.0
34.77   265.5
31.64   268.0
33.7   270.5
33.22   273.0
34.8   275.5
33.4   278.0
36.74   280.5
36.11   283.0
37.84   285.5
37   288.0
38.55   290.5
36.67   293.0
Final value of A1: 26.63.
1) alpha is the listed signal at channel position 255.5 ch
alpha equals 27.94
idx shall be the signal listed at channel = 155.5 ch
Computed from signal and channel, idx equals 28.06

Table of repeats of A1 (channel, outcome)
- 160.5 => 30.37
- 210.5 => 27.75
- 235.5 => 26.27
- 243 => 27.23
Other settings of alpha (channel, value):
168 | 27.45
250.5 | 32.19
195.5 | 28.38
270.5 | 33.7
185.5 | 29.18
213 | 29.08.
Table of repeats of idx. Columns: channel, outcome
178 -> 26.67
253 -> 32.63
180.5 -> 27.38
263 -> 32.46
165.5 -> 27.04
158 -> 26.19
